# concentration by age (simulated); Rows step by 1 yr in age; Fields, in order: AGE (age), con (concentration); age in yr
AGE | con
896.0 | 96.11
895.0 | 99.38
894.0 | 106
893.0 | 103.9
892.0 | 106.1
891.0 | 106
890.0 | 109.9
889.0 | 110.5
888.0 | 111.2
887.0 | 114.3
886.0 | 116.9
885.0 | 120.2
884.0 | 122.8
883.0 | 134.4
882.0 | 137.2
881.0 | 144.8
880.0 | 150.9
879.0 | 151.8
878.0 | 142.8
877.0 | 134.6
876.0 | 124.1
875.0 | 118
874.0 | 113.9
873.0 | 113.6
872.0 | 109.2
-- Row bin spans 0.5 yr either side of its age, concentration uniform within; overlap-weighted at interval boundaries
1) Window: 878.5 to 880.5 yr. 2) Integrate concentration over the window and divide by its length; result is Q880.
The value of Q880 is 151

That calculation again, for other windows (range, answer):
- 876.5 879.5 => 143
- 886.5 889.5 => 112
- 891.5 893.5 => 105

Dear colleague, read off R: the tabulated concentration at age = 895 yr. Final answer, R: 99.38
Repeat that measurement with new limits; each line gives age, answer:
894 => 106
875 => 118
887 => 114.3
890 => 109.9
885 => 120.2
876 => 124.1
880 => 150.9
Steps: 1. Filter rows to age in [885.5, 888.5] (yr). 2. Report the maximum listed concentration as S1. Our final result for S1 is 116.9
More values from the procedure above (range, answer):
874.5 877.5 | 134.6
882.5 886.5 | 134.4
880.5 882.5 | 144.8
